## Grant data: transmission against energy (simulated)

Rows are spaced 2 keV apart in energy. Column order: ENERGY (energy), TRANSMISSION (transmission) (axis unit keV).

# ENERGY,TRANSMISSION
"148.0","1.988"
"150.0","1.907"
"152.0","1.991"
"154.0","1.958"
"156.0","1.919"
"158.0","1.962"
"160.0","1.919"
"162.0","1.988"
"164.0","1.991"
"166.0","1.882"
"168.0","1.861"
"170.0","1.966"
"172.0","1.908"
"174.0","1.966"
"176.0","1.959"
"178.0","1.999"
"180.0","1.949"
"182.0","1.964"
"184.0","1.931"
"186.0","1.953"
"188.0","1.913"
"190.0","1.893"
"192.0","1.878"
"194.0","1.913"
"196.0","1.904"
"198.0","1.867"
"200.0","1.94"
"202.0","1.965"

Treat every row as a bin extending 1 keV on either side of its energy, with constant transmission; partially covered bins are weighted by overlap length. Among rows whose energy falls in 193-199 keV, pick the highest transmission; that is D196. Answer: 1.913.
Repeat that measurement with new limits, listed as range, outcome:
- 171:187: 1.999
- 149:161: 1.991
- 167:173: 1.966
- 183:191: 1.953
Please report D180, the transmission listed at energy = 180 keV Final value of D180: 1.949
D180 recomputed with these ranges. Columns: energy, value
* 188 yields 1.913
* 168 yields 1.861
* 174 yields 1.966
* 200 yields 1.94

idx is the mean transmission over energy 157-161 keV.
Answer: 1.94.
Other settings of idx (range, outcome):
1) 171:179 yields 1.96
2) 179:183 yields 1.96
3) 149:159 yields 1.95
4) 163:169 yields 1.91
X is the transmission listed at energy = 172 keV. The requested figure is 1.908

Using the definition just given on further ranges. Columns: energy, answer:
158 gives 1.962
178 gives 1.999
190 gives 1.893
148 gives 1.988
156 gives 1.919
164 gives 1.991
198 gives 1.867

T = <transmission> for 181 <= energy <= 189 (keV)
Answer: 1.94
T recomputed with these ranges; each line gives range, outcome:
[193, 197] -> 1.91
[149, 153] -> 1.95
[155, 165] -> 1.96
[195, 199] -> 1.89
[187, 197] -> 1.9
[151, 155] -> 1.97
